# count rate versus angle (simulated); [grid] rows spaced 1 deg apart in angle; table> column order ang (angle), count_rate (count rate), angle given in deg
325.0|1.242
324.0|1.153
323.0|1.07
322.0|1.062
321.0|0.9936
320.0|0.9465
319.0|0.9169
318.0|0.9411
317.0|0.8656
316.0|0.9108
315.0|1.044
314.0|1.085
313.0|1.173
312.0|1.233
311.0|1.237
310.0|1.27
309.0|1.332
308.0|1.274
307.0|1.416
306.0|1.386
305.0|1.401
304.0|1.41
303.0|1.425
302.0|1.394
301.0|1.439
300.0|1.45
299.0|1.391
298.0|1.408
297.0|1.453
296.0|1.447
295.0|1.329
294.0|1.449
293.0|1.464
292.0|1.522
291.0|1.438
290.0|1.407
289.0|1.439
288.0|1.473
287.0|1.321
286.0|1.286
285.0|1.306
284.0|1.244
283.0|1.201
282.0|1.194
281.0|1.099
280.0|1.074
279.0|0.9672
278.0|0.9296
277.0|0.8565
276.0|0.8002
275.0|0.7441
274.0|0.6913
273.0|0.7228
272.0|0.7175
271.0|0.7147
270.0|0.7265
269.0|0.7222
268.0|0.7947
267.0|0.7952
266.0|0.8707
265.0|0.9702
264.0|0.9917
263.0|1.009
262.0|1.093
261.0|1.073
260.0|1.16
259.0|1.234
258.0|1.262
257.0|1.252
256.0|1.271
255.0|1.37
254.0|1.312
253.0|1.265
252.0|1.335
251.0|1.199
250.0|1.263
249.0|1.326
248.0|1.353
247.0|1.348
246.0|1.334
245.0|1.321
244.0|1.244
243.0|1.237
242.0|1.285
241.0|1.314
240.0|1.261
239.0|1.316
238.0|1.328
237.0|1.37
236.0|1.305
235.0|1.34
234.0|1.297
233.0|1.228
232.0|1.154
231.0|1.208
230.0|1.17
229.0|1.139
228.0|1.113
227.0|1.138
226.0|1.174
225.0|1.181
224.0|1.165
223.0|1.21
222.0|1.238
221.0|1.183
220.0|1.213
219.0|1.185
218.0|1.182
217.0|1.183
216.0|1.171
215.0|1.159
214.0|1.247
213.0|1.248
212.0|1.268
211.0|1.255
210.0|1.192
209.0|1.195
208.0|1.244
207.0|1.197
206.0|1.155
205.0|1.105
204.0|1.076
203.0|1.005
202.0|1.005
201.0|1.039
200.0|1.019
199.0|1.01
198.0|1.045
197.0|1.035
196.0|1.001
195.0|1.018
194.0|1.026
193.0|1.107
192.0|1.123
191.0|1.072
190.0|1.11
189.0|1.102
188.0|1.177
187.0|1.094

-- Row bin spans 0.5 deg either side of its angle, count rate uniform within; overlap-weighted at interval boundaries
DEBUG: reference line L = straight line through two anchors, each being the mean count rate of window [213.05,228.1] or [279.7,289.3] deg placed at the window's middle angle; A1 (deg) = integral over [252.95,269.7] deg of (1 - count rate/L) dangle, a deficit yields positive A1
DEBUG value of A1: 2.2 deg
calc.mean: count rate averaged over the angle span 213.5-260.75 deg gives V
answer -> 1.24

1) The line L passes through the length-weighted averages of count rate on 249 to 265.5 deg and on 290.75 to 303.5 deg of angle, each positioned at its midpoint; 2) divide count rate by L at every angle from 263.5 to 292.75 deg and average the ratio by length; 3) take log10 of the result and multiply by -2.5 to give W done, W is 0.27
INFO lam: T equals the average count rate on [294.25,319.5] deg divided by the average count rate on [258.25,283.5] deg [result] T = 1.4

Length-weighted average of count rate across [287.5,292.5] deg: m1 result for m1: 1.46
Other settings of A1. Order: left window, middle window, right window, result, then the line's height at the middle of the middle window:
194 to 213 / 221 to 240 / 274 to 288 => -2.3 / 1.1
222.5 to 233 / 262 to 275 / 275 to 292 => 4.0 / 1.18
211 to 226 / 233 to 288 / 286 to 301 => 7.9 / 1.33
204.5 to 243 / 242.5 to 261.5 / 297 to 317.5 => -0.5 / 1.24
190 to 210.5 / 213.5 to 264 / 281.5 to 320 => -2.9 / 1.16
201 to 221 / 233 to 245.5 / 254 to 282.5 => -2.6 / 1.07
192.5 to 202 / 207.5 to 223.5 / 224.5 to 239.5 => -1.1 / 1.14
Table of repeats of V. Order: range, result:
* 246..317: 1.18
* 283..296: 1.38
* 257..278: 0.907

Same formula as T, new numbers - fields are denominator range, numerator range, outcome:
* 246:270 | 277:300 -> 1.15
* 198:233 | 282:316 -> 1.16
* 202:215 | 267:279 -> 0.66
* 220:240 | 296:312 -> 1.12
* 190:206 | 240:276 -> 1.04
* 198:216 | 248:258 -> 1.13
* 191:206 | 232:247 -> 1.24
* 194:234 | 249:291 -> 0.94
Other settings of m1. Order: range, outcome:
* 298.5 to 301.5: 1.43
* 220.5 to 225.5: 1.2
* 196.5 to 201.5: 1.03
